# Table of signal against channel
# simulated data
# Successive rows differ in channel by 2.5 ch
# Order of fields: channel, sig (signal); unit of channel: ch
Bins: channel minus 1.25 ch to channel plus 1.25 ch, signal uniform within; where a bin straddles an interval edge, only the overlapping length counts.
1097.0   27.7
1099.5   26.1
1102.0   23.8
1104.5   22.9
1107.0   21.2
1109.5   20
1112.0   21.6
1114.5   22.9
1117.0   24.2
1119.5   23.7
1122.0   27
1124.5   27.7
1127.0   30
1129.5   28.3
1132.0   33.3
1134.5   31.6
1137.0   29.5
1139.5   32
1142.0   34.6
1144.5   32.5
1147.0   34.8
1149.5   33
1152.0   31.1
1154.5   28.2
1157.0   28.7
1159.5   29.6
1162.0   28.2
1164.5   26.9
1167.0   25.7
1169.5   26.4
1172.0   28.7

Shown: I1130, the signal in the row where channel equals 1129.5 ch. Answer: 28.3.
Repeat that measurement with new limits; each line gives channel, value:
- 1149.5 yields 33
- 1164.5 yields 26.9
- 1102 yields 23.8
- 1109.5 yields 20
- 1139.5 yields 32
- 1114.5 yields 22.9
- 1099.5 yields 26.1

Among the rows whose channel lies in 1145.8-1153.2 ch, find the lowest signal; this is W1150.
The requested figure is 31.1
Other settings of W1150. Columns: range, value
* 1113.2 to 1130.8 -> 22.9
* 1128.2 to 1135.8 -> 28.3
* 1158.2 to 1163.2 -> 28.2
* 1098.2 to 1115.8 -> 20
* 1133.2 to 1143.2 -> 29.5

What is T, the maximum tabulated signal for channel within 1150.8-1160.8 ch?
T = 31.1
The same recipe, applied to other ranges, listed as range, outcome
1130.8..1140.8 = 33.3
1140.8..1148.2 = 34.8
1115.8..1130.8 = 30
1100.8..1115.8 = 23.8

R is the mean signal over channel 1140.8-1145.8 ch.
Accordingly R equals 33.6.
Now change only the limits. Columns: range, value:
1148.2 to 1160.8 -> 30.1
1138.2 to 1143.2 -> 33.2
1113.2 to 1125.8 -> 25.1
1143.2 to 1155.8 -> 31.9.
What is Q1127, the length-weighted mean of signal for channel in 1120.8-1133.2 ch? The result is 29.3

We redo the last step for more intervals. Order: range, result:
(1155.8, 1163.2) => 28.8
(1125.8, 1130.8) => 29.2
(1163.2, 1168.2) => 26.3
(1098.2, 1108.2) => 23.5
